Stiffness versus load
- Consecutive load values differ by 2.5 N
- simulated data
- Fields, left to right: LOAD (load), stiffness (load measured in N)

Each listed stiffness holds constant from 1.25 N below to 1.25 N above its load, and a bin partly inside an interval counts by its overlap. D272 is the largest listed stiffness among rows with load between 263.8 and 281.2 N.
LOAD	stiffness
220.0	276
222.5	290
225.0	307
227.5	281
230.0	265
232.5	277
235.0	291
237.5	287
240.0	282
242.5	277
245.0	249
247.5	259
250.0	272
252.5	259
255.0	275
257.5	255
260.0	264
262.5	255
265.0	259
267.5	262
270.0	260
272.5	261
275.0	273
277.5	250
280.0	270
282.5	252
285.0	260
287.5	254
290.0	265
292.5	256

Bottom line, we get 273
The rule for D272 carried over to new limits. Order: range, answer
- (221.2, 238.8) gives 307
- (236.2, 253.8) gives 287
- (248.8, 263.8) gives 275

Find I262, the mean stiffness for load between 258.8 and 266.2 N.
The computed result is 259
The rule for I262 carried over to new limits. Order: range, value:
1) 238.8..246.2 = 269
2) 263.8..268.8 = 261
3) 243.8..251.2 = 260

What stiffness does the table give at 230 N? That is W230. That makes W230 265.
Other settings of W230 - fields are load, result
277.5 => 250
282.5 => 252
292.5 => 256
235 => 291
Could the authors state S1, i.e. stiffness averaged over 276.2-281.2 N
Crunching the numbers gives 260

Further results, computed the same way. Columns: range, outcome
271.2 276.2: 267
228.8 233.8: 271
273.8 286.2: 261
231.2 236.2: 284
